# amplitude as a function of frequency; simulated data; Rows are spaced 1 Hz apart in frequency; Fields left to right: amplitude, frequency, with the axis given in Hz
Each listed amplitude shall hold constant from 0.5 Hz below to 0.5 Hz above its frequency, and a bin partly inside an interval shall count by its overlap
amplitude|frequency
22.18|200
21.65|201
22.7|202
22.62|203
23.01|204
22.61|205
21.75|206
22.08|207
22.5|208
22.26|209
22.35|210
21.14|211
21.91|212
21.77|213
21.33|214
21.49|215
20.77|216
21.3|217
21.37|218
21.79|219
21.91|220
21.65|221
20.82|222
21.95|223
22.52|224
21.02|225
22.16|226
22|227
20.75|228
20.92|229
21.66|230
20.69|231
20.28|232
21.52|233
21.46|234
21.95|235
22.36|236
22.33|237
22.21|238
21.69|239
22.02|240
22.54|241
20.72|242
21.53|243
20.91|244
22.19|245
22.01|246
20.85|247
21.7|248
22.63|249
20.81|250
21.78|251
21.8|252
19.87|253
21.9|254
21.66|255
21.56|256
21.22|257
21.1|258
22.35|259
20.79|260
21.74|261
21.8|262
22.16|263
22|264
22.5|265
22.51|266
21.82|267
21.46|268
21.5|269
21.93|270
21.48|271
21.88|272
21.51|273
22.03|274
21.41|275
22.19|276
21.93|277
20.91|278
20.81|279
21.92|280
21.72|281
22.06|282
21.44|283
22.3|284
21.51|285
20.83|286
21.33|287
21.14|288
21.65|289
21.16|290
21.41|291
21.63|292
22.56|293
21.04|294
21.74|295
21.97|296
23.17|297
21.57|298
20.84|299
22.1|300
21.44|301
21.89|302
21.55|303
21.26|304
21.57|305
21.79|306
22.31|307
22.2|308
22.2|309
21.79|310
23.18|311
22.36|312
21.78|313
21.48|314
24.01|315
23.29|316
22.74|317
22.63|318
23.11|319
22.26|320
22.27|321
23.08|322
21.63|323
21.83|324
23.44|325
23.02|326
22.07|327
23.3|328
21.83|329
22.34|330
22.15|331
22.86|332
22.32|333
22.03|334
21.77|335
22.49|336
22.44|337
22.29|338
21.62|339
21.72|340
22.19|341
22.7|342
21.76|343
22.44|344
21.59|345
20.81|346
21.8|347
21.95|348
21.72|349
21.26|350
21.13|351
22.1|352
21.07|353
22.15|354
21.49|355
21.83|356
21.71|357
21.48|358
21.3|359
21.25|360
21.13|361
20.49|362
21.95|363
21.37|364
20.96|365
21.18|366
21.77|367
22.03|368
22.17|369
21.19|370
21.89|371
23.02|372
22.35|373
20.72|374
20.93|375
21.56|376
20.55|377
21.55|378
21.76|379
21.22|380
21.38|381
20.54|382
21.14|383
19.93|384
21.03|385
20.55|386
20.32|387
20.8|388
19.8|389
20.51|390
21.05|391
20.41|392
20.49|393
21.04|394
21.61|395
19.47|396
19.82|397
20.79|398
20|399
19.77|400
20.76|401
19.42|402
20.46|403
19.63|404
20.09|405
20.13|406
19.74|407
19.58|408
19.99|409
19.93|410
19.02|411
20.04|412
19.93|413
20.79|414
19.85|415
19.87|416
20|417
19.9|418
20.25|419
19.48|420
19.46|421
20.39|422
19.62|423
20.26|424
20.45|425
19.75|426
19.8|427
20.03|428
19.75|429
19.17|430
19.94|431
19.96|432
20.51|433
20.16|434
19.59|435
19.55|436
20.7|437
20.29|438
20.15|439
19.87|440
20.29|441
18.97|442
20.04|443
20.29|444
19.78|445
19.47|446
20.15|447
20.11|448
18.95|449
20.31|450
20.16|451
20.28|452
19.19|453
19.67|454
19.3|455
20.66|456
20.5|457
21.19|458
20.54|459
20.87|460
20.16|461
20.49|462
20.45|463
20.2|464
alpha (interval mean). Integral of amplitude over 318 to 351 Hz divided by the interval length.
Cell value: 22.2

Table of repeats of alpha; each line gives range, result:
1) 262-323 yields 21.9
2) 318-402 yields 21.5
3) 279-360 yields 22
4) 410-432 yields 19.9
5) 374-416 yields 20.4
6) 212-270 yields 21.6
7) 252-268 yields 21.7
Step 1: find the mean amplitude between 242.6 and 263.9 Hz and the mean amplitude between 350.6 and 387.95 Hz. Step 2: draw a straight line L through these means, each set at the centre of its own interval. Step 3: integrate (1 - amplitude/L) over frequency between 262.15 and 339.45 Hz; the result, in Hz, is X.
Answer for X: -1.9 Hz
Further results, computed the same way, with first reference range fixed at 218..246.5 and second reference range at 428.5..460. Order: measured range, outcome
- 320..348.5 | -1.9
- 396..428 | 0.4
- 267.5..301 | -0.7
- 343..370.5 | -1.2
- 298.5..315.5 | -0.8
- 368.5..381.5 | -0.7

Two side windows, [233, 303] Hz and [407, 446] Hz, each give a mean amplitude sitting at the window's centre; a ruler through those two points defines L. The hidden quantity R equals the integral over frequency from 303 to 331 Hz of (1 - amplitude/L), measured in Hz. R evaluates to -1.6 Hz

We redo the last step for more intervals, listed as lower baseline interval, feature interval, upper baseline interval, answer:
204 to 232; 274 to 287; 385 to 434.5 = -0.3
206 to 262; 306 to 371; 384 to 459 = -4.0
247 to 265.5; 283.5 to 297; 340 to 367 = 0.0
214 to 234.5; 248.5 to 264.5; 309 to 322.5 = 0.2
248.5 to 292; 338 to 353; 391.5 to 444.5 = -0.7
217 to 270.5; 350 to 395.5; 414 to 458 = -1.6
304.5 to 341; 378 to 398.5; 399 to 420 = -0.2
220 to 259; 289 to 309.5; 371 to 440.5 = -0.6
